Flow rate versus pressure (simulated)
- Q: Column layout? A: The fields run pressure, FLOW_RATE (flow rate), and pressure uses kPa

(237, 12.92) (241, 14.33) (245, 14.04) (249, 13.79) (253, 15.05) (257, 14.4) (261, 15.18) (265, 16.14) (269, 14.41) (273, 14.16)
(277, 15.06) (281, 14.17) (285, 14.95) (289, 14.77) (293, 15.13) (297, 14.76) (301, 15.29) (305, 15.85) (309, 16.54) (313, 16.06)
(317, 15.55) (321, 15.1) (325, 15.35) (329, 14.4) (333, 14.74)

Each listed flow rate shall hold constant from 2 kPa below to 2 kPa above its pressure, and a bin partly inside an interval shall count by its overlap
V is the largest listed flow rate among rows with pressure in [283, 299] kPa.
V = 15.13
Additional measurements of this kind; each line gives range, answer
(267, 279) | 15.06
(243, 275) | 16.14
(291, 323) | 16.54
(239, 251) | 14.33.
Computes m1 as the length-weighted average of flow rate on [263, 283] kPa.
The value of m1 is 14.8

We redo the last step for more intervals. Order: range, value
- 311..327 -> 15.5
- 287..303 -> 15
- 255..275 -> 14.9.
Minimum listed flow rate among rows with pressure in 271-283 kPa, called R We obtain 14.16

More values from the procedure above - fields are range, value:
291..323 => 14.76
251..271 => 14.4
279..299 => 14.17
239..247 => 14.04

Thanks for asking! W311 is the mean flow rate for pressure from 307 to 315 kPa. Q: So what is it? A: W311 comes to 16.3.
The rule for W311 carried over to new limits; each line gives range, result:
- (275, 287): 14.7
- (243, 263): 14.5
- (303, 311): 16.2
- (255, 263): 14.8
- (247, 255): 14.4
